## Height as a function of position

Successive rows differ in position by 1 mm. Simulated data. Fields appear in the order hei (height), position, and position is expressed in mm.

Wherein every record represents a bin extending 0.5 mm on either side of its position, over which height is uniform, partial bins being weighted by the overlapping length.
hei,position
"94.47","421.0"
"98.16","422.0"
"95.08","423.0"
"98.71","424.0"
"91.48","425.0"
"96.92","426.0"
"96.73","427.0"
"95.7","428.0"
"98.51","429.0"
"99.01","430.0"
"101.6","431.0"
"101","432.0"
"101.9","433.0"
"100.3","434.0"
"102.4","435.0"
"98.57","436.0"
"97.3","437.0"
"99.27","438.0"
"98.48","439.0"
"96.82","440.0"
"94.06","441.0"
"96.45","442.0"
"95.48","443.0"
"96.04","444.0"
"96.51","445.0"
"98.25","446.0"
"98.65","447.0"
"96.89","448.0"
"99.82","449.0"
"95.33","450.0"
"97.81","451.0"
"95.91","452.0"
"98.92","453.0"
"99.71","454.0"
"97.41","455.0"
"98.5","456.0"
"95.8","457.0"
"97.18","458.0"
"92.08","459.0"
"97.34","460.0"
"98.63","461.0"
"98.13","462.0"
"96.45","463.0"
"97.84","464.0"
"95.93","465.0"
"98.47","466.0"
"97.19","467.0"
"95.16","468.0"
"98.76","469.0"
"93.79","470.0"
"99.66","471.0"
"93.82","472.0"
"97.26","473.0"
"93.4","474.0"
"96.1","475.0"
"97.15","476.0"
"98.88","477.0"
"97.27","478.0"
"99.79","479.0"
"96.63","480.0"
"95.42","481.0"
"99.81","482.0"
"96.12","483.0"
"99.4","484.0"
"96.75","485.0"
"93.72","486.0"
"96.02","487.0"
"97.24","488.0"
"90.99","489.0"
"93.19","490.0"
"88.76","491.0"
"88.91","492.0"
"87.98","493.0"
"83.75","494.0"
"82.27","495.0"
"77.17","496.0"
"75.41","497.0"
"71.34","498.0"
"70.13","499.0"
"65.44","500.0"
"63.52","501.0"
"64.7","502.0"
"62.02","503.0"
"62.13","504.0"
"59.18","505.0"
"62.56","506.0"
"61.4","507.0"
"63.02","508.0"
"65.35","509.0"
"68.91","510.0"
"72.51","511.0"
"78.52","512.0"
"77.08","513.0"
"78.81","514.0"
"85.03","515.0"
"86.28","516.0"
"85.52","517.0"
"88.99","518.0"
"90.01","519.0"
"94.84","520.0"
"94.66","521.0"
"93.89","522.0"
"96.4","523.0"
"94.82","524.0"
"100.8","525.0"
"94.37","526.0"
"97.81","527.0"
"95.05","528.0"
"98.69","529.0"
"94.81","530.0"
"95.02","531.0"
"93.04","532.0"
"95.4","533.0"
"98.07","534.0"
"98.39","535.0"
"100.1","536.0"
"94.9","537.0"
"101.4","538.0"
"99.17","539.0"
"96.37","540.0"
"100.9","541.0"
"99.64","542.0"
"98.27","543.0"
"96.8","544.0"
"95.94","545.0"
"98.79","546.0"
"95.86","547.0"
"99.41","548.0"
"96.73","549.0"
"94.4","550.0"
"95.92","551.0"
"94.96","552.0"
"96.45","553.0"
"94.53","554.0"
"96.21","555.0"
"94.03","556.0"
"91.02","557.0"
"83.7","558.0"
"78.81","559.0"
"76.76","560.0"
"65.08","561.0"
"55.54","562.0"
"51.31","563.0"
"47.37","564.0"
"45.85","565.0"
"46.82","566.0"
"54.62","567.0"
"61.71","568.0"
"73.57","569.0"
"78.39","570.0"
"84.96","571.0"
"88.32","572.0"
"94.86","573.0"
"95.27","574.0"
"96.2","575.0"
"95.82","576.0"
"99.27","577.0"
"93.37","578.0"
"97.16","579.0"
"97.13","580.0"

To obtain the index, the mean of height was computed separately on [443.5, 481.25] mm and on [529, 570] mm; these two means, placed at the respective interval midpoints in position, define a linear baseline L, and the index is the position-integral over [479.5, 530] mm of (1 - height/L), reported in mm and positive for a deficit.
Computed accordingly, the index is 4.39 mm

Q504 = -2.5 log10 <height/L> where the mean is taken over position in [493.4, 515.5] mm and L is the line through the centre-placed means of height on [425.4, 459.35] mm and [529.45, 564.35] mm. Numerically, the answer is 0.306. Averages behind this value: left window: 97.8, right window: 90.6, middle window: 70.5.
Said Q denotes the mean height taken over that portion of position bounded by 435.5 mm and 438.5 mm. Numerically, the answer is 98.4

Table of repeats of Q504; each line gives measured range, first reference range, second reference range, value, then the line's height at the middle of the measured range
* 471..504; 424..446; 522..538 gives 0.112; 97.2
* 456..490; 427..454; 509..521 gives -0.063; 91.2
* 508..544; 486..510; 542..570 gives -0.166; 78.2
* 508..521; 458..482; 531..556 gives 0.198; 97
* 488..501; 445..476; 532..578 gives 0.151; 93.3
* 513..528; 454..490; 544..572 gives -0.048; 87.3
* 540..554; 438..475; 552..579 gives -0.182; 82.1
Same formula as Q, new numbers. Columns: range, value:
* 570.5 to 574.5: 90.9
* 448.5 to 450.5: 97.6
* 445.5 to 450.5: 97.8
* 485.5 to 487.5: 94.9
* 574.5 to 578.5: 96.2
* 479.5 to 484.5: 97.5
